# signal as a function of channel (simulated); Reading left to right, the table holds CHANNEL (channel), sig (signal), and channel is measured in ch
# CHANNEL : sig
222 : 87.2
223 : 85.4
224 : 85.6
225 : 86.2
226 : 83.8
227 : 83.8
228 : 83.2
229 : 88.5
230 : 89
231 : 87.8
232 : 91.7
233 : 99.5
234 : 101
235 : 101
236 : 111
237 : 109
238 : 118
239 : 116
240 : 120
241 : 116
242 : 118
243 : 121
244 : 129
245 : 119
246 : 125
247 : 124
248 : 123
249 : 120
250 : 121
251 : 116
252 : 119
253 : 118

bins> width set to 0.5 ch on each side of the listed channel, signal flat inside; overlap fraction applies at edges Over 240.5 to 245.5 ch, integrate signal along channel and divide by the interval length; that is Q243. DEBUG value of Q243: 121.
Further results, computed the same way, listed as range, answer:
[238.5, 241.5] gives 117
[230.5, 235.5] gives 96.2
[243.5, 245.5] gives 124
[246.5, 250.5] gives 122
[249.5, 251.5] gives 118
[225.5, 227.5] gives 83.8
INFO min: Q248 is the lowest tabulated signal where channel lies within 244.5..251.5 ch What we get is 116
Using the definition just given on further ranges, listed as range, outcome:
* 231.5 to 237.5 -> 91.7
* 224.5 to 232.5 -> 83.2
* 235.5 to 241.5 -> 109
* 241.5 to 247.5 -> 118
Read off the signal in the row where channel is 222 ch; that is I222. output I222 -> 87.2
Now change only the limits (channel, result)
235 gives 101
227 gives 83.8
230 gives 89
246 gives 125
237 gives 109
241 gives 116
